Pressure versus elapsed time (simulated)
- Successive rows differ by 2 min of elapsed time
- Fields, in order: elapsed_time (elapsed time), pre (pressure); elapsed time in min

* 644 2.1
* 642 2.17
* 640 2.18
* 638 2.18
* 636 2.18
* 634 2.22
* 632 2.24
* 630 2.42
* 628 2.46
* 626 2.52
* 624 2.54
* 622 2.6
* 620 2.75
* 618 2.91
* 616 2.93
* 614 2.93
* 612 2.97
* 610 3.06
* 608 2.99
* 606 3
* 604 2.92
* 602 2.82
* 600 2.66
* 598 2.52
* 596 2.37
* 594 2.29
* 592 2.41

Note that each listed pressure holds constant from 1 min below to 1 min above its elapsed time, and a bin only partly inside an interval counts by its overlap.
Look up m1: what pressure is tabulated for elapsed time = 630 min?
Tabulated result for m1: 2.42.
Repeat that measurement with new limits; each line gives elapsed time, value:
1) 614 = 2.93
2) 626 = 2.52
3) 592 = 2.41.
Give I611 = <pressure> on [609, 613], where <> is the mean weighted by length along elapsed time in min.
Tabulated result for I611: 3.02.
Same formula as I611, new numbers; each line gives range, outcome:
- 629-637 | 2.27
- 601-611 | 2.96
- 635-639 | 2.18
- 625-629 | 2.49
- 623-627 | 2.53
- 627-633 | 2.37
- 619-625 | 2.63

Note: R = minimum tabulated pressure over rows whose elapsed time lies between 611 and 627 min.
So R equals 2.52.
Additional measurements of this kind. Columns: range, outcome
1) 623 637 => 2.18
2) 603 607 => 2.92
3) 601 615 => 2.82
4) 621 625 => 2.54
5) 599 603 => 2.66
